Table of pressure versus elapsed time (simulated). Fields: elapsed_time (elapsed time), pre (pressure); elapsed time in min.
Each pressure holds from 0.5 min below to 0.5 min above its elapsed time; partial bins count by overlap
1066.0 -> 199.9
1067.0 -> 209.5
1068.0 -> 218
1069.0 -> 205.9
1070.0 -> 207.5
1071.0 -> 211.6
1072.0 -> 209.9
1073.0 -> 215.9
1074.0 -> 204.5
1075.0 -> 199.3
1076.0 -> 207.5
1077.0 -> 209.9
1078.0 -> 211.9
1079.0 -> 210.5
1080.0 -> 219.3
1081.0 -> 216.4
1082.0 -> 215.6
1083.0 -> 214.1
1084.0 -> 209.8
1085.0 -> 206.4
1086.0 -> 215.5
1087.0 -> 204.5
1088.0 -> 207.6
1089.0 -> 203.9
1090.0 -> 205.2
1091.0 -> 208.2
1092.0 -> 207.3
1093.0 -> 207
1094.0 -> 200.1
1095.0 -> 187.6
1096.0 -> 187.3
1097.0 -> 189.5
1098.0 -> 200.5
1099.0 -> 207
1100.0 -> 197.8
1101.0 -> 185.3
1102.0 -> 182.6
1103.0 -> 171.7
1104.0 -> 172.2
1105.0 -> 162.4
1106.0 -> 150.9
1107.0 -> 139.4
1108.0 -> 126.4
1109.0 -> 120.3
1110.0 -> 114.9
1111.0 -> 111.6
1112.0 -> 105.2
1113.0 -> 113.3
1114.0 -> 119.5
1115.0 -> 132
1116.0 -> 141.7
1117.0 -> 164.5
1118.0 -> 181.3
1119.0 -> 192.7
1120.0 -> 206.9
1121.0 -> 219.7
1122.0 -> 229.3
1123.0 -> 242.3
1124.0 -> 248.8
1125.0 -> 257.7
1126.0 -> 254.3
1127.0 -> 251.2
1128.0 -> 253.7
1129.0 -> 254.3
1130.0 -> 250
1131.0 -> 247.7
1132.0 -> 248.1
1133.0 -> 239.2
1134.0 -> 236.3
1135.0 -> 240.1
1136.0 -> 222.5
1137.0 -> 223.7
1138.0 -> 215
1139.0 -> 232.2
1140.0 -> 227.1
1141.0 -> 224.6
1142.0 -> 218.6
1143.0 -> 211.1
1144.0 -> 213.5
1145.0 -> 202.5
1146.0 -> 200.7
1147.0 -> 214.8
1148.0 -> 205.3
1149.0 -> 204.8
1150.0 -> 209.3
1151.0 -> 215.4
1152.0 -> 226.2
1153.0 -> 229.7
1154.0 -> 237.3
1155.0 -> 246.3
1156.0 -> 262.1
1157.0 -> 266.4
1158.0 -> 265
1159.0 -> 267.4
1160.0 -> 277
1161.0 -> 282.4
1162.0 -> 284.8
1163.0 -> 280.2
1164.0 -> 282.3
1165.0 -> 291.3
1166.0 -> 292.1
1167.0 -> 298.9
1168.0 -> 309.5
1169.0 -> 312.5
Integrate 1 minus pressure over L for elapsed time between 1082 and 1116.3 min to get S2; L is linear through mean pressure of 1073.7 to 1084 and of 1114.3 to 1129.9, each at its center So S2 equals 6.1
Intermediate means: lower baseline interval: 211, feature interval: 175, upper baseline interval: 215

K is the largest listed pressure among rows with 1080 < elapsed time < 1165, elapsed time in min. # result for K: 291.3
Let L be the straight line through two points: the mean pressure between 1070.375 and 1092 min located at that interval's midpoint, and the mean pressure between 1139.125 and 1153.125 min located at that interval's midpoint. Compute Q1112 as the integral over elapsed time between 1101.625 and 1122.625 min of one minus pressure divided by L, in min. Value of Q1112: 5.6 min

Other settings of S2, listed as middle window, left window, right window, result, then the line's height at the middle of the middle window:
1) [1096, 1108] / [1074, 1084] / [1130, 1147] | 2.2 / 217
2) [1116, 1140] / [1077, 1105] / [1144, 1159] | -1.2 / 218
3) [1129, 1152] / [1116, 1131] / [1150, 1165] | 1.7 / 242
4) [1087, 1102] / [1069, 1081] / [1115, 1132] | 1.1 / 215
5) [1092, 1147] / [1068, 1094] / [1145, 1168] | 8.2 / 231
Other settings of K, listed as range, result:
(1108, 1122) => 229.3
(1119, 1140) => 257.7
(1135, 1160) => 277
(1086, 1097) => 215.5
